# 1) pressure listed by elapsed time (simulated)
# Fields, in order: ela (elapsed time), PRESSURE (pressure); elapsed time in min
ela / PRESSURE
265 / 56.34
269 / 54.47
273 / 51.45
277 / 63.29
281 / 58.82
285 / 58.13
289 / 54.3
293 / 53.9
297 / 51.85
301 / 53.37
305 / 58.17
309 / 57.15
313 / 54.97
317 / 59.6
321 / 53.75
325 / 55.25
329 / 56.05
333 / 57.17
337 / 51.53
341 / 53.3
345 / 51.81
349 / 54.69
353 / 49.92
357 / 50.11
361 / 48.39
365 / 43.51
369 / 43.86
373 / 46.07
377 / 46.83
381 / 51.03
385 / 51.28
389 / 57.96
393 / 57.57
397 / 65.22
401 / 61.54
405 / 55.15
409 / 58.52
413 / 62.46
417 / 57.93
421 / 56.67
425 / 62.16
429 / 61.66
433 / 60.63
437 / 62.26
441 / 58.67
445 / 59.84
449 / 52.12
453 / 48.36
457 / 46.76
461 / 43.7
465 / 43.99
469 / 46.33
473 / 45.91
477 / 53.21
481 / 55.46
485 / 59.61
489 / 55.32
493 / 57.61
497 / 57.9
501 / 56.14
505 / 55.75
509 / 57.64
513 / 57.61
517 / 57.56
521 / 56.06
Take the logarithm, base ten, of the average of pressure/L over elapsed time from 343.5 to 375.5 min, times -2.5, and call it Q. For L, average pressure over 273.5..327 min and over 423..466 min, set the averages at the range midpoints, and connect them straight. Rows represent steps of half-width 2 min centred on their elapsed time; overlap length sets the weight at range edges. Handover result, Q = 0.150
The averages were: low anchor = 56.2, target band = 48.5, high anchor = 54.8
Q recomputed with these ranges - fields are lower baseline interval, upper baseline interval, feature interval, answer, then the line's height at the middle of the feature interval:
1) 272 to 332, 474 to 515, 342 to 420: 0.06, 56.2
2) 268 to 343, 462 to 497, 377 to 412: -0.06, 53.9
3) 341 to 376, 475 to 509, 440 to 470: 0.09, 54.3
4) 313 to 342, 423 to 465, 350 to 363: 0.11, 55.2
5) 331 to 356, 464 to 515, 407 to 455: -0.09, 53.7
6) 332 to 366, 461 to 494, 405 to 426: -0.15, 51.4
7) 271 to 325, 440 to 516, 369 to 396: 0.06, 54.7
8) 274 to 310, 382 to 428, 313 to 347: 0.05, 57.2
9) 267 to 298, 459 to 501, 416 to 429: -0.12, 53.2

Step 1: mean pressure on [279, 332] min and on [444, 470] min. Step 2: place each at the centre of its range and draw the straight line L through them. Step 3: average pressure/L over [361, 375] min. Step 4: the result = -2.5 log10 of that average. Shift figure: 0.17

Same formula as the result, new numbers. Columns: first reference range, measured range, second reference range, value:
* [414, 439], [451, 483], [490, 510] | 0.21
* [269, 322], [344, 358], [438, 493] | 0.06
